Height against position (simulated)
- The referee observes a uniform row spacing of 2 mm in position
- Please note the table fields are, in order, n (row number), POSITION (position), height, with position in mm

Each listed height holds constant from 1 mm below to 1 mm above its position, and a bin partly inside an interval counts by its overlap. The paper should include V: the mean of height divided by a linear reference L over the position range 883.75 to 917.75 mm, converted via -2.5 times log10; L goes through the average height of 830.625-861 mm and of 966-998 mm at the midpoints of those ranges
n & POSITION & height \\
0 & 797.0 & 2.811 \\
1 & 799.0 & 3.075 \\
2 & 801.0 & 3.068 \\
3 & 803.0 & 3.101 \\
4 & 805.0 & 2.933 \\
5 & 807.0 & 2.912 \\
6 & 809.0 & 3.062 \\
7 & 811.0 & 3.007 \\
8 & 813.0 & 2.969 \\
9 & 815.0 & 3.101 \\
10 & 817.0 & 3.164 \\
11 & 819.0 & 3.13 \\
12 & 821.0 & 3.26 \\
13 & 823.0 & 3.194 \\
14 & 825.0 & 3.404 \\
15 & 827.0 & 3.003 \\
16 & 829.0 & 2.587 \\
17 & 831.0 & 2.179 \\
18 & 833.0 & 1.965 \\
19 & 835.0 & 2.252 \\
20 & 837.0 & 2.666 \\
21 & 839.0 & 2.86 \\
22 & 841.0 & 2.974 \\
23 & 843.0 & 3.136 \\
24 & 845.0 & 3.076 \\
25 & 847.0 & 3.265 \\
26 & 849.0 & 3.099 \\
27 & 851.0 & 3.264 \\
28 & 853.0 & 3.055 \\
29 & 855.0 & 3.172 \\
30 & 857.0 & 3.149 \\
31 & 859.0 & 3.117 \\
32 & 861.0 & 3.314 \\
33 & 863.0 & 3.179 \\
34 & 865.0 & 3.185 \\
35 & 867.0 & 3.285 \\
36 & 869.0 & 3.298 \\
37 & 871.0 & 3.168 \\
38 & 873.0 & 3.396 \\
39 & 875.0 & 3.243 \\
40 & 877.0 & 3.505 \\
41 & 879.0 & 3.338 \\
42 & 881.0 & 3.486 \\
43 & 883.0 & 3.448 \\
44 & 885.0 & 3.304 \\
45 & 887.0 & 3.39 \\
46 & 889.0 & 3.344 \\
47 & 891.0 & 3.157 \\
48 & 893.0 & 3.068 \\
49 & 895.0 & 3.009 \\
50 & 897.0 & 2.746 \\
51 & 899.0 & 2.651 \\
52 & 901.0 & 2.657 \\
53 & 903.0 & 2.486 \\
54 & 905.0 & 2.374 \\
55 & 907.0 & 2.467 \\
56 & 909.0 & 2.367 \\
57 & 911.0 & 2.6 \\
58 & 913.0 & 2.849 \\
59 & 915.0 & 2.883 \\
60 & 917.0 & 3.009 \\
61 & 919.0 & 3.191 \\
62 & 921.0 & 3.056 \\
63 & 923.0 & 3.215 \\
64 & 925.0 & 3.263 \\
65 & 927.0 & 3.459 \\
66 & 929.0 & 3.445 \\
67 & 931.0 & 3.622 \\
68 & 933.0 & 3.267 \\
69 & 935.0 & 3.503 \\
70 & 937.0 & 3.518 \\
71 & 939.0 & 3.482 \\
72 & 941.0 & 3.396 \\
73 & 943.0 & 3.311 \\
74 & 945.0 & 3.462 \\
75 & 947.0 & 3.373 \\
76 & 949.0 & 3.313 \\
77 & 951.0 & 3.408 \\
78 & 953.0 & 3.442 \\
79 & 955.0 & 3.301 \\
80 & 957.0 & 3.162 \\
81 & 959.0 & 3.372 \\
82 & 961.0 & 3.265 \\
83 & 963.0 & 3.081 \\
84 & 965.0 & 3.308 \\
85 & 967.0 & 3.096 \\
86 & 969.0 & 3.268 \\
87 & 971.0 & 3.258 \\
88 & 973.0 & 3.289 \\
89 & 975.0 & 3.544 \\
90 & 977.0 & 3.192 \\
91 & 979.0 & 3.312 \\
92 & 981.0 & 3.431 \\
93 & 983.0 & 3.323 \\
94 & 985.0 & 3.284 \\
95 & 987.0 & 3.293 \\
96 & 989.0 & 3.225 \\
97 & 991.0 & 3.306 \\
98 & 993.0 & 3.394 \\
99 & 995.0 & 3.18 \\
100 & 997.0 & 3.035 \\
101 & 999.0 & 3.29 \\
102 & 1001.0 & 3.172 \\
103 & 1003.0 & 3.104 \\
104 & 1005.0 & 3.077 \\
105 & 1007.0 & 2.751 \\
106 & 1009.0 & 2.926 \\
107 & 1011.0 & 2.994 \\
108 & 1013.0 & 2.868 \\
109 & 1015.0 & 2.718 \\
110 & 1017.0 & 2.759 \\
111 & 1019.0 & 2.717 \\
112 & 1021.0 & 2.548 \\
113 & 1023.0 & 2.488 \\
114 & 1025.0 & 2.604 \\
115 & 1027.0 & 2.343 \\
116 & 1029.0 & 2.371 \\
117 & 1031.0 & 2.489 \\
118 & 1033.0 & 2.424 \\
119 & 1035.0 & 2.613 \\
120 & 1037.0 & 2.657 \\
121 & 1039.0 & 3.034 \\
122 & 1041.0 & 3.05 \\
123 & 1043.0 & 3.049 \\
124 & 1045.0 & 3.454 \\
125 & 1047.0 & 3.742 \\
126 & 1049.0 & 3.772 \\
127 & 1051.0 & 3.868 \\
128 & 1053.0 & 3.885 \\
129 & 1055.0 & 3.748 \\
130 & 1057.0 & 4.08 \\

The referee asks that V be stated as 0.08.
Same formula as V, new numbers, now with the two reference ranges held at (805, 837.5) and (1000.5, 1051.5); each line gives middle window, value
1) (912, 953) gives -0.148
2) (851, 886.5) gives -0.141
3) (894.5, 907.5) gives 0.103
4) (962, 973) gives -0.115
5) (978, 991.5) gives -0.147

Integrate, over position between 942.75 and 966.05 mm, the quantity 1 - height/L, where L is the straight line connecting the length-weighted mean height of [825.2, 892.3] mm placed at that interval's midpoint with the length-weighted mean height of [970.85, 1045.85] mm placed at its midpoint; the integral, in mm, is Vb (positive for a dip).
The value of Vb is -2.26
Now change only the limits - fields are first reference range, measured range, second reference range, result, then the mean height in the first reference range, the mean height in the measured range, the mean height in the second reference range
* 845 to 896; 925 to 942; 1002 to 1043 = -2.3 mm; 3.25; 3.45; 2.73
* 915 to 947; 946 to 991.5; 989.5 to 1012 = -1.2 mm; 3.33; 3.3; 3.11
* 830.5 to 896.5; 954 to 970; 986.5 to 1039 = -1.6 mm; 3.11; 3.23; 2.86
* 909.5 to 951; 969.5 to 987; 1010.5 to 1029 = -2.4 mm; 3.25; 3.33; 2.65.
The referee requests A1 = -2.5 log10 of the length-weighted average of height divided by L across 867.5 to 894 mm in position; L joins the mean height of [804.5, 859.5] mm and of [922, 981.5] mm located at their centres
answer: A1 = -0.07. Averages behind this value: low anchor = 2.96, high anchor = 3.34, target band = 3.32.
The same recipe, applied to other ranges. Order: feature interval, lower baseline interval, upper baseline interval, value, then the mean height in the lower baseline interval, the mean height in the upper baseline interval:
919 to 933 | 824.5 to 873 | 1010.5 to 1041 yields -0.17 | 2.99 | 2.65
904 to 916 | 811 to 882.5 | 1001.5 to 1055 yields 0.17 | 3.07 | 2.95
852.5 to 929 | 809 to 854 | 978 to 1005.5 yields -0.01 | 2.94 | 3.25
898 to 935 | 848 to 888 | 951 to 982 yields 0.11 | 3.27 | 3.29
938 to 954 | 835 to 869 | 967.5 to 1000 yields -0.05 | 3.09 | 3.29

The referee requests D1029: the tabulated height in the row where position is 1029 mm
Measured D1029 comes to 2.371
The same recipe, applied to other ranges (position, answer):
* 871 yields 3.168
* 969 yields 3.268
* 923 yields 3.215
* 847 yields 3.265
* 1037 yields 2.657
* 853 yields 3.055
